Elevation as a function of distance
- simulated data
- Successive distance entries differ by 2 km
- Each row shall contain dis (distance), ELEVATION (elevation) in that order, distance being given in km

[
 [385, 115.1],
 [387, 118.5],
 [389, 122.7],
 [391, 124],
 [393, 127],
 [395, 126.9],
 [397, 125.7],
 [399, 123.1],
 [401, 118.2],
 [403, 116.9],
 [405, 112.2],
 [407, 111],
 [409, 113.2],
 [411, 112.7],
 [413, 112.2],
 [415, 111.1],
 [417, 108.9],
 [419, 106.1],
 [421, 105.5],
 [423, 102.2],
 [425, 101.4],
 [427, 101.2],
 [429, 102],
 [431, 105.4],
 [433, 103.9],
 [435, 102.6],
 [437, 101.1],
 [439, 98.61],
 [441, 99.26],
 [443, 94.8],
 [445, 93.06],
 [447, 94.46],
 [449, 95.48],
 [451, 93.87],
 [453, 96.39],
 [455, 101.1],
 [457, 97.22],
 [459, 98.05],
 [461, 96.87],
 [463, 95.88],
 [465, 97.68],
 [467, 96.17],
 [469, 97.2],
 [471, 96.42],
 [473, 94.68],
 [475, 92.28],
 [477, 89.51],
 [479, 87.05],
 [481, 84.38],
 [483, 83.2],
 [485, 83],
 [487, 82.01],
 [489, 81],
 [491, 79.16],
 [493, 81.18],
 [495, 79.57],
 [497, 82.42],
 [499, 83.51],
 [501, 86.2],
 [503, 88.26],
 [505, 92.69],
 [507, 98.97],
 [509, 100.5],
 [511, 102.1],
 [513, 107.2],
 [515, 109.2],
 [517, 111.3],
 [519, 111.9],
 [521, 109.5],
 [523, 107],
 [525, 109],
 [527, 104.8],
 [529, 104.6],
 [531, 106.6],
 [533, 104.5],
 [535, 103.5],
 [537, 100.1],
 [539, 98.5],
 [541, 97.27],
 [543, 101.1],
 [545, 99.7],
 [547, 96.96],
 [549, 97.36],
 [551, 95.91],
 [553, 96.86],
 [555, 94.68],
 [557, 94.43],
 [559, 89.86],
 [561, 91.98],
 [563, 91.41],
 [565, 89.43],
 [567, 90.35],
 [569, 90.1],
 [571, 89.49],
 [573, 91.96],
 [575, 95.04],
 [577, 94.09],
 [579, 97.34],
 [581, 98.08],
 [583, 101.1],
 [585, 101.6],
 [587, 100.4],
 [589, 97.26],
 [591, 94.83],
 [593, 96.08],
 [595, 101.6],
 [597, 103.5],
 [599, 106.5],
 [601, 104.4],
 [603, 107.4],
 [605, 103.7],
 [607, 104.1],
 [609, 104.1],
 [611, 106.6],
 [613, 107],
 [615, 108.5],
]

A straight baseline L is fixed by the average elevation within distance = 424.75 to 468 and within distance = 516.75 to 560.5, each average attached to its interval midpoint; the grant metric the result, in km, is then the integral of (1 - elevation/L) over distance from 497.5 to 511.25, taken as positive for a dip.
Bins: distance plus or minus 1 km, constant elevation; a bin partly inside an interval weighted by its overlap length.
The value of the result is 1.09 km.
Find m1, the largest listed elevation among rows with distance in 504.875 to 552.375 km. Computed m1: 111.9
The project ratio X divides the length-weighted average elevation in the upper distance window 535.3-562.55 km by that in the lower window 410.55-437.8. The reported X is 0.9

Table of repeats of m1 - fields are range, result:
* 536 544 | 101.1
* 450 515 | 109.2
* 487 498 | 82.42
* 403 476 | 116.9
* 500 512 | 102.1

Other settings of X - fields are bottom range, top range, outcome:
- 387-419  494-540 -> 0.85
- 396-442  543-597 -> 0.88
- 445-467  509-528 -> 1.11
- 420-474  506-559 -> 1.04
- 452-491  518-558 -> 1.11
